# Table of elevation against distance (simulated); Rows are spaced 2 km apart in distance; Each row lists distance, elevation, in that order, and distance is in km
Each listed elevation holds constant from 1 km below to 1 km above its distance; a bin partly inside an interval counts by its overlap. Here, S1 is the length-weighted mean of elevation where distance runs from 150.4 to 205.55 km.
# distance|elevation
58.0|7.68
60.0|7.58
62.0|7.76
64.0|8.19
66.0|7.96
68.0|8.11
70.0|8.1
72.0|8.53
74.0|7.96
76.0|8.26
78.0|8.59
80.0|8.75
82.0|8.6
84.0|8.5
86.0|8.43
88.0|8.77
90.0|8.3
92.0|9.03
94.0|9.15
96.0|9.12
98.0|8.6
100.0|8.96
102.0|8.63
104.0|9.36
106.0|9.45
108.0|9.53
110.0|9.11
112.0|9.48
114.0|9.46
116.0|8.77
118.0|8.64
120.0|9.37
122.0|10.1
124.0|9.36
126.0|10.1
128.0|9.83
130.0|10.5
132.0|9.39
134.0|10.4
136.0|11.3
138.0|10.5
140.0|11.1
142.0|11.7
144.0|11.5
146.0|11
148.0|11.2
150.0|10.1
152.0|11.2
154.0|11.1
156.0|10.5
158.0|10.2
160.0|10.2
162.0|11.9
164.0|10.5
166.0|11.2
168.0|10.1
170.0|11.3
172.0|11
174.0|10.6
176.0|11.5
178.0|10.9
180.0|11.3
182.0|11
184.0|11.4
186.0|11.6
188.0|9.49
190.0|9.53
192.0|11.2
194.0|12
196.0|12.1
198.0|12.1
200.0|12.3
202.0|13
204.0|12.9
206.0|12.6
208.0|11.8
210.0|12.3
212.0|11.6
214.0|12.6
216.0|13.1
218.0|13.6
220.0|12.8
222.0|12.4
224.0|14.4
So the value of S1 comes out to 11.2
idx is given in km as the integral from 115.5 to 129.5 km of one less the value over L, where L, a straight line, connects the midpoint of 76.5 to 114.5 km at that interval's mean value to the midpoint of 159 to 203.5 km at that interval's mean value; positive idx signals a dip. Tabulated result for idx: 0.2 km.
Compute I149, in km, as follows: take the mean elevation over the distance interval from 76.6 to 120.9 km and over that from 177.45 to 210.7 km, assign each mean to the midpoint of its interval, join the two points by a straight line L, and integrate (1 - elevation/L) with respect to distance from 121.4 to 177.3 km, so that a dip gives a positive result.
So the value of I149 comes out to -1.9 km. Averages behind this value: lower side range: 8.93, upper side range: 11.6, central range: 10.7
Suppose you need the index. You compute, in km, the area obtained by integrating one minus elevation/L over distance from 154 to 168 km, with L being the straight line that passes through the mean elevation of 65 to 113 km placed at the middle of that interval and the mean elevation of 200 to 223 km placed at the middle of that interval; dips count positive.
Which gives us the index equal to 0.34 km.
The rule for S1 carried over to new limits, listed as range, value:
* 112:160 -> 10.3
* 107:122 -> 9.25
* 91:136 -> 9.42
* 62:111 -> 8.65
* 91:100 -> 8.97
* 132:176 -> 10.9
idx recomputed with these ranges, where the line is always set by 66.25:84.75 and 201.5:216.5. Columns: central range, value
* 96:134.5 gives 0.7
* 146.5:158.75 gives 0.0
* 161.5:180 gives 0.5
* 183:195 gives 1.0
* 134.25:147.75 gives -1.0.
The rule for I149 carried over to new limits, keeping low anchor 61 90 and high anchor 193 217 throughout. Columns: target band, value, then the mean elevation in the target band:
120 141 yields -0.4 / 10.2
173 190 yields 1.1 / 10.9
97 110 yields 0.2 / 9.09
